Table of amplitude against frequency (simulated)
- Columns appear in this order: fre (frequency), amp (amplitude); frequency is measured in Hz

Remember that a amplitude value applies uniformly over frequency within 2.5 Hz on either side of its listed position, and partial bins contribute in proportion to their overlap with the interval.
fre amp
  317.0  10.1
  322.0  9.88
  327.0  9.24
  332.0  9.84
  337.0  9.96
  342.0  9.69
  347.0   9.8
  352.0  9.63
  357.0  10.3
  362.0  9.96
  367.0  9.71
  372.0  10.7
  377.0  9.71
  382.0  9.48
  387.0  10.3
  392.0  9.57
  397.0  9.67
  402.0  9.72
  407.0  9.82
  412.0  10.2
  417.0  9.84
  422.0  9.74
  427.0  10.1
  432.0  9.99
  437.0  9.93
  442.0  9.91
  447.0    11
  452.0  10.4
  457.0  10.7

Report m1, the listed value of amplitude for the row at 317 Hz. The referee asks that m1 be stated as 10.1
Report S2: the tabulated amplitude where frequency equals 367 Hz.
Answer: 9.71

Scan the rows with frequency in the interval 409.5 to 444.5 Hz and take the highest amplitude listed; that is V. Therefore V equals 10.2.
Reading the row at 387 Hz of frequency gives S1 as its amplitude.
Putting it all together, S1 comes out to 10.3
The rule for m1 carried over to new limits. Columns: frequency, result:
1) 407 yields 9.82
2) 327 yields 9.24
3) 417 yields 9.84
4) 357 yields 10.3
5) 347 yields 9.8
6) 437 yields 9.93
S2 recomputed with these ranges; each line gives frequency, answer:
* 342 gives 9.69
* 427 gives 10.1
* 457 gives 10.7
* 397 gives 9.67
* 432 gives 9.99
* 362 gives 9.96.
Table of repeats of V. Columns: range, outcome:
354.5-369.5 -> 10.3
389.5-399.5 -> 9.67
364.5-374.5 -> 10.7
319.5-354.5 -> 9.96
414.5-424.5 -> 9.84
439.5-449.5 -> 11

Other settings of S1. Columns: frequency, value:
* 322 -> 9.88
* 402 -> 9.72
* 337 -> 9.96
